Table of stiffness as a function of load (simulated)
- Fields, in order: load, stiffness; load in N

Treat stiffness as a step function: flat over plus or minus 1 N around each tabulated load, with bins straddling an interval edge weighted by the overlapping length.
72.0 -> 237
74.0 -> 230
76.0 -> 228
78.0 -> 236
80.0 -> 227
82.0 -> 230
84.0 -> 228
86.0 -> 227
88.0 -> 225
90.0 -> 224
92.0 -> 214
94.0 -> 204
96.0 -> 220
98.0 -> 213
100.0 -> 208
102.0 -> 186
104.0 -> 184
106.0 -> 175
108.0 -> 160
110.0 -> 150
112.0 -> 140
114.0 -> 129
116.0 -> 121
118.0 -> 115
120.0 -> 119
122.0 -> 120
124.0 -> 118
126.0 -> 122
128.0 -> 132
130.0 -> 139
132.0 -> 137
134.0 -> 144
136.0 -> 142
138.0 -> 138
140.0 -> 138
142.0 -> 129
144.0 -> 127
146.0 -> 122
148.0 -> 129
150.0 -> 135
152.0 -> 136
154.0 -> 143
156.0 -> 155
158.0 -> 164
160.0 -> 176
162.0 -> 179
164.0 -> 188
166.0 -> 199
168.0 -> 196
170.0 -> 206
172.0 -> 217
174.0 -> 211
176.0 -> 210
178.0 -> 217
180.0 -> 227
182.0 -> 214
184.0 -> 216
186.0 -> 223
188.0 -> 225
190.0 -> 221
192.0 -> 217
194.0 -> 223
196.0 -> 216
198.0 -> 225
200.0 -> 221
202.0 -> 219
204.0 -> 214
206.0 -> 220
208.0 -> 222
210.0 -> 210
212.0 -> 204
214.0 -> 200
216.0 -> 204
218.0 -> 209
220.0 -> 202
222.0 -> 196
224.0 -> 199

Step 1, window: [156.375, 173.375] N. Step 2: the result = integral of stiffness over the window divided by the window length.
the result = 190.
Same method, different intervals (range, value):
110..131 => 127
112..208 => 173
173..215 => 217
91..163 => 152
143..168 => 156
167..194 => 216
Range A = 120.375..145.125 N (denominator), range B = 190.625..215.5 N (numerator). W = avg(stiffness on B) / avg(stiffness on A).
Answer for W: 1.6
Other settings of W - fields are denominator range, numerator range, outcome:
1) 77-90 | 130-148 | 0.59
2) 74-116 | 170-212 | 1.09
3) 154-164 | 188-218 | 1.28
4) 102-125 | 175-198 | 1.55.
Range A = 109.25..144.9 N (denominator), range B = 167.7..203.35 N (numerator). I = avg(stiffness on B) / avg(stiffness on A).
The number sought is 1.66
